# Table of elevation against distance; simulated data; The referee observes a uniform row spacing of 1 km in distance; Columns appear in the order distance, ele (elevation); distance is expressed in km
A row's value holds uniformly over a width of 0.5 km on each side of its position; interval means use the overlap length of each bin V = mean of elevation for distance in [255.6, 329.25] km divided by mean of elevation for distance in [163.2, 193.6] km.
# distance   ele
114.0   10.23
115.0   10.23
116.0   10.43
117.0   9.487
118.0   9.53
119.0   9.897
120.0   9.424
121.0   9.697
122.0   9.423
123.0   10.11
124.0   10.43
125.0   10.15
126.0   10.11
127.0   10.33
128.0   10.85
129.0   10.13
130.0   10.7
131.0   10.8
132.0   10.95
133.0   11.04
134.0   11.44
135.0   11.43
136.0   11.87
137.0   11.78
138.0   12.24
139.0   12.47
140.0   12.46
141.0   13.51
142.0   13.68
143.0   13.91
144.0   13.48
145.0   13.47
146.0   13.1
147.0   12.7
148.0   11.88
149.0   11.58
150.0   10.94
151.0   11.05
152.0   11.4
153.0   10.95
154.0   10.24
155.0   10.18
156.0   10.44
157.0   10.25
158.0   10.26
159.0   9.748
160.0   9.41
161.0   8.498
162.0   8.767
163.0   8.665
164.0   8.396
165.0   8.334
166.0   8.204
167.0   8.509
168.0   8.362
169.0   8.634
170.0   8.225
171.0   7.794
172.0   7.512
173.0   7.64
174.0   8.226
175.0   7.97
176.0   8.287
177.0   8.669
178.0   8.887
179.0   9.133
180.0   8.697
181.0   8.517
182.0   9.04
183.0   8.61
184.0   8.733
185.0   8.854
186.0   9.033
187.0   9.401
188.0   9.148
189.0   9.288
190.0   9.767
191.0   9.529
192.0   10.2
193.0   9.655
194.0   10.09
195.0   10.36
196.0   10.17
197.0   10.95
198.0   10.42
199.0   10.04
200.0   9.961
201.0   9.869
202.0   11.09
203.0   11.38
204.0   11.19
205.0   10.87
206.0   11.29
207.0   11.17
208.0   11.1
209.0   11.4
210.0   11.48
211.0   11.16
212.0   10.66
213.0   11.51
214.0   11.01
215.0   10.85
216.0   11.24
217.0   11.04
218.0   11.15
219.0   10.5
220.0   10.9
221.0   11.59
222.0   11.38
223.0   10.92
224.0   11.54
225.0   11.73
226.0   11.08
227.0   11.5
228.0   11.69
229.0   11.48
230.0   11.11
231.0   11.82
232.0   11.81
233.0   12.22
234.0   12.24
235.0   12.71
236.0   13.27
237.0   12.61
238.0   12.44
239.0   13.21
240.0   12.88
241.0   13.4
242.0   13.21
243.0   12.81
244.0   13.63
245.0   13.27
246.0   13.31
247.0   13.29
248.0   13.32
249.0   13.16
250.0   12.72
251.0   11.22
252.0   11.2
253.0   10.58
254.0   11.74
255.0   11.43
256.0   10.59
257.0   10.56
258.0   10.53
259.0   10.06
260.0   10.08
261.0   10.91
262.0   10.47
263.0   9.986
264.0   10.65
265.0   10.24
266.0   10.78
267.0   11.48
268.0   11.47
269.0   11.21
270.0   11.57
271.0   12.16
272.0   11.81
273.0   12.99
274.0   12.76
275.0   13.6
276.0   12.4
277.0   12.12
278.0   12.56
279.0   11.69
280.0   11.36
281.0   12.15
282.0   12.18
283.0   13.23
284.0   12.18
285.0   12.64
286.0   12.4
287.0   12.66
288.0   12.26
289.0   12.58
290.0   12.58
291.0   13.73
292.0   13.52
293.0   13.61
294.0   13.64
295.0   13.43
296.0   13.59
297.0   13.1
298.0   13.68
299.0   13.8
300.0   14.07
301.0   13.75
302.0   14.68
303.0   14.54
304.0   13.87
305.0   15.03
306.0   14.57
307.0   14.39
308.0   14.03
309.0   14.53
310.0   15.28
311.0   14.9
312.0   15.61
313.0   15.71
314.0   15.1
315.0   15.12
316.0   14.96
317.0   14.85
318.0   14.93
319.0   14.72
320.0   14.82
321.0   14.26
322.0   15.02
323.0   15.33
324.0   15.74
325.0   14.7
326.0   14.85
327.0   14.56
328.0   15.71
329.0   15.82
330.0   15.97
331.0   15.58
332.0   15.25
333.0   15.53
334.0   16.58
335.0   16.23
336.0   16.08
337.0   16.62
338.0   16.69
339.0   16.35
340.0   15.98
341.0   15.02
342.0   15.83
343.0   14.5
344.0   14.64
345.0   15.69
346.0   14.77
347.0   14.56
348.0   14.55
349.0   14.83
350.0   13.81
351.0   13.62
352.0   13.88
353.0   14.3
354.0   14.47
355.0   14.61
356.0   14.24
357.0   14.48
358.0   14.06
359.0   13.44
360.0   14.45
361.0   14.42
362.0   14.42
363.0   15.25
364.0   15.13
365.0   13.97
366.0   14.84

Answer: 1.5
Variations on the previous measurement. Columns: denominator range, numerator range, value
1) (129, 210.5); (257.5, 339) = 1.33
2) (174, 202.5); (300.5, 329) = 1.58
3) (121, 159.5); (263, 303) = 1.11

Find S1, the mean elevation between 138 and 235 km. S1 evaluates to 10.4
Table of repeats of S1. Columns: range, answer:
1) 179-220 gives 10.3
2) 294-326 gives 14.6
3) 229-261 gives 12.1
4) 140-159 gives 11.8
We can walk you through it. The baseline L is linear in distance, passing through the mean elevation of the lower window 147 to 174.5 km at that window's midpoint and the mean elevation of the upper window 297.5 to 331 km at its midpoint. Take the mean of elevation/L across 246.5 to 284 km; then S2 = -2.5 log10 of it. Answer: 0.13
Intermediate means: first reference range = 9.47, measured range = 11.6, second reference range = 14.8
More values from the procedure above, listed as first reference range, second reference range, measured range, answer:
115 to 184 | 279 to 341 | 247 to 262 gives 0.14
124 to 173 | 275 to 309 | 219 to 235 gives 0.05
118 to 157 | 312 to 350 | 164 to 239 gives 0.23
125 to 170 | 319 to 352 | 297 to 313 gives 0.01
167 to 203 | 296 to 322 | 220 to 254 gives -0.07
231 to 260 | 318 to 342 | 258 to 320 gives 0.08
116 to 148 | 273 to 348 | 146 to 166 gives 0.15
